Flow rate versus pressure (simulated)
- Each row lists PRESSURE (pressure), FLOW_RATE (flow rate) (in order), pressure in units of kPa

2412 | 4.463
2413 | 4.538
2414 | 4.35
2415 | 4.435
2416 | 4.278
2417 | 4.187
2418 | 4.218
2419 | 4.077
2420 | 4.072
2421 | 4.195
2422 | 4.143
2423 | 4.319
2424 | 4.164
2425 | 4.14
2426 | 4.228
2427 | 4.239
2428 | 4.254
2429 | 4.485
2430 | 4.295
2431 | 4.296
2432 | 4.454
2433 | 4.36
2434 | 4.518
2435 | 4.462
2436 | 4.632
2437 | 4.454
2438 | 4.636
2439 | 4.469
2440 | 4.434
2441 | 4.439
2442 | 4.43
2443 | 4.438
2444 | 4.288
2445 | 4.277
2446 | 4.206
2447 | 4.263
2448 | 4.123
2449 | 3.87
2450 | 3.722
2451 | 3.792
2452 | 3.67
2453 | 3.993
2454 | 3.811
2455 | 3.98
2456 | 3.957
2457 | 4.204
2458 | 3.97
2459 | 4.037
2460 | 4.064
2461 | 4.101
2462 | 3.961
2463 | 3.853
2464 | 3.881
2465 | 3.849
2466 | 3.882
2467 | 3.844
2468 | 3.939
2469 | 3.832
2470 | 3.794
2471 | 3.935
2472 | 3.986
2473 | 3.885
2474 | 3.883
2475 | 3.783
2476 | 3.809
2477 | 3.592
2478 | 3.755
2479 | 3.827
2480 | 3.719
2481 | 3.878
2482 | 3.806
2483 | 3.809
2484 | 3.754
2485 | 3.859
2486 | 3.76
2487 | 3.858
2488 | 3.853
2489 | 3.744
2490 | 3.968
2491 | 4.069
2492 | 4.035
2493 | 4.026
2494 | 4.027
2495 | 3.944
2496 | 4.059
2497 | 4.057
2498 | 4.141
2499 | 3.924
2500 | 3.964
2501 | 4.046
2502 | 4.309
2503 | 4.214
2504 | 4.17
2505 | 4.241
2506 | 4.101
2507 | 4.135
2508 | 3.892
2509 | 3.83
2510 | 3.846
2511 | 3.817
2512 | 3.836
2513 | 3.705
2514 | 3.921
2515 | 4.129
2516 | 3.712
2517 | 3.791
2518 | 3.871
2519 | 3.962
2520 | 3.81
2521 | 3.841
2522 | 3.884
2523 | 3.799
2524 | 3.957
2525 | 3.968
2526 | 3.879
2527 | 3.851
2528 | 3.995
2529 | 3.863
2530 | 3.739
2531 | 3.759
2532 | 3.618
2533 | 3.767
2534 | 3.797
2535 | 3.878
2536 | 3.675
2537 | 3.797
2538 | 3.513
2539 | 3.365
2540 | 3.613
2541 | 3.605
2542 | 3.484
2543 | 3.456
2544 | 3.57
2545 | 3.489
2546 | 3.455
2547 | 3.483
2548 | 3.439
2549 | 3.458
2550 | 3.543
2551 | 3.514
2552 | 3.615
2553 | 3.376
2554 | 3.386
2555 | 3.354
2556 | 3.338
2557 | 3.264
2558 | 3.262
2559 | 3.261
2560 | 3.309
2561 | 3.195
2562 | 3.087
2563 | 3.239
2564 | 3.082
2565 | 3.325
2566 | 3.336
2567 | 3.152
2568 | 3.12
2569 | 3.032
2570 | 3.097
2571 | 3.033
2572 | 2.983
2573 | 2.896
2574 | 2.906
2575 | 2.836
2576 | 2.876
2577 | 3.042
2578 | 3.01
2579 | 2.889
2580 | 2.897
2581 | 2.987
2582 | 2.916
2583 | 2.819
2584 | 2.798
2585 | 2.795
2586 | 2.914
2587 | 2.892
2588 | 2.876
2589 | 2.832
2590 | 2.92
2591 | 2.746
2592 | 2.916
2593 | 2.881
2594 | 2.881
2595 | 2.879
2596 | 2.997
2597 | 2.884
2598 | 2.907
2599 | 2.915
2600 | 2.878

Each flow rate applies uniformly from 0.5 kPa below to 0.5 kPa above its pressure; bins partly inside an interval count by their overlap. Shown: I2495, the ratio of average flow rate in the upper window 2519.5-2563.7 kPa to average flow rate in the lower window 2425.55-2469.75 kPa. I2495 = 0.86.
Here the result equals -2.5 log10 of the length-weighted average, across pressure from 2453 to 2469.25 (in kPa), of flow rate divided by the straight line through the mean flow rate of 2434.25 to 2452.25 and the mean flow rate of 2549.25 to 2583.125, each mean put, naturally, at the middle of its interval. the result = 0.042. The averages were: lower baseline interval 4.27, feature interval 3.95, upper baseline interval 3.15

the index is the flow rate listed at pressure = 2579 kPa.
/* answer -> 2.889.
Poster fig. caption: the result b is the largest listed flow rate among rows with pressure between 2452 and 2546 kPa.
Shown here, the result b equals 4.309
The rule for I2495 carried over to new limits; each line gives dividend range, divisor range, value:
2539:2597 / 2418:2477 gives 0.76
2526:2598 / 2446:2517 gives 0.83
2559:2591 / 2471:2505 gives 0.76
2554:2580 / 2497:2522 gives 0.79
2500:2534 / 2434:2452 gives 0.92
